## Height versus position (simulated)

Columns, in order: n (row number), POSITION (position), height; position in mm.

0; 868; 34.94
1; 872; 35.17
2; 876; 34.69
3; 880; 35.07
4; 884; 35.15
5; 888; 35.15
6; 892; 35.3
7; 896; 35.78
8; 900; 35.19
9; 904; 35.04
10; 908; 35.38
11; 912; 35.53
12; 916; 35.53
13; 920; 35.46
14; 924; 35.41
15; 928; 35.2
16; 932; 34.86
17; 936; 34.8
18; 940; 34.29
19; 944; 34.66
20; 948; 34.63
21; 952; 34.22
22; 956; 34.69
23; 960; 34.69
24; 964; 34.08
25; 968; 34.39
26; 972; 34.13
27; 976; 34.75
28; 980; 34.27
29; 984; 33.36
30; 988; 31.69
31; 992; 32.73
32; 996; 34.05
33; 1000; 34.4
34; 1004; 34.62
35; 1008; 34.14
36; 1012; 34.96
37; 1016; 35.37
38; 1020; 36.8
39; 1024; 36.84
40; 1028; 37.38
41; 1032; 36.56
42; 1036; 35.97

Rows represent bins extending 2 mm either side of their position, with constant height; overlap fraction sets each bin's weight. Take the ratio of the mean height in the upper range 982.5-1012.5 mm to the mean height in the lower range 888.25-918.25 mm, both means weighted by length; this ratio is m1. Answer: 1.0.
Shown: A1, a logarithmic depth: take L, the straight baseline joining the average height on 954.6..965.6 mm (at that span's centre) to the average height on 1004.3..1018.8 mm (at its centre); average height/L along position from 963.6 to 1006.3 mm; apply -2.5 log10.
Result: 0.03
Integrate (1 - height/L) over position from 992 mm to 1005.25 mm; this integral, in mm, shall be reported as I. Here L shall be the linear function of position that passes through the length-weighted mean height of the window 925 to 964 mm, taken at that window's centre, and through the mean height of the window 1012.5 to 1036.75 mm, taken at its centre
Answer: 0.6 mm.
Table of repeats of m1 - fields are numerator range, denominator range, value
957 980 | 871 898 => 0.98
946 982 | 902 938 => 0.98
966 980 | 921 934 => 0.98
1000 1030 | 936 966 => 1.03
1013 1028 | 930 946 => 1.05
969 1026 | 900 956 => 0.98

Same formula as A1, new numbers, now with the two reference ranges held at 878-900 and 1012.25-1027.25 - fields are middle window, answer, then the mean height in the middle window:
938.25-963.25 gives 0.04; 34.5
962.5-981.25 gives 0.05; 34.3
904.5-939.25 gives 0.01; 35.2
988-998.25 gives 0.09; 33.1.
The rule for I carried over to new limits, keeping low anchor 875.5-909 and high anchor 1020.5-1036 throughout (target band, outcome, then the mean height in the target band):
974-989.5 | 1.1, 33.6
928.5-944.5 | 0.5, 34.7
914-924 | 0.0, 35.5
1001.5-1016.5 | 0.8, 34.7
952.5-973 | 0.9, 34.4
